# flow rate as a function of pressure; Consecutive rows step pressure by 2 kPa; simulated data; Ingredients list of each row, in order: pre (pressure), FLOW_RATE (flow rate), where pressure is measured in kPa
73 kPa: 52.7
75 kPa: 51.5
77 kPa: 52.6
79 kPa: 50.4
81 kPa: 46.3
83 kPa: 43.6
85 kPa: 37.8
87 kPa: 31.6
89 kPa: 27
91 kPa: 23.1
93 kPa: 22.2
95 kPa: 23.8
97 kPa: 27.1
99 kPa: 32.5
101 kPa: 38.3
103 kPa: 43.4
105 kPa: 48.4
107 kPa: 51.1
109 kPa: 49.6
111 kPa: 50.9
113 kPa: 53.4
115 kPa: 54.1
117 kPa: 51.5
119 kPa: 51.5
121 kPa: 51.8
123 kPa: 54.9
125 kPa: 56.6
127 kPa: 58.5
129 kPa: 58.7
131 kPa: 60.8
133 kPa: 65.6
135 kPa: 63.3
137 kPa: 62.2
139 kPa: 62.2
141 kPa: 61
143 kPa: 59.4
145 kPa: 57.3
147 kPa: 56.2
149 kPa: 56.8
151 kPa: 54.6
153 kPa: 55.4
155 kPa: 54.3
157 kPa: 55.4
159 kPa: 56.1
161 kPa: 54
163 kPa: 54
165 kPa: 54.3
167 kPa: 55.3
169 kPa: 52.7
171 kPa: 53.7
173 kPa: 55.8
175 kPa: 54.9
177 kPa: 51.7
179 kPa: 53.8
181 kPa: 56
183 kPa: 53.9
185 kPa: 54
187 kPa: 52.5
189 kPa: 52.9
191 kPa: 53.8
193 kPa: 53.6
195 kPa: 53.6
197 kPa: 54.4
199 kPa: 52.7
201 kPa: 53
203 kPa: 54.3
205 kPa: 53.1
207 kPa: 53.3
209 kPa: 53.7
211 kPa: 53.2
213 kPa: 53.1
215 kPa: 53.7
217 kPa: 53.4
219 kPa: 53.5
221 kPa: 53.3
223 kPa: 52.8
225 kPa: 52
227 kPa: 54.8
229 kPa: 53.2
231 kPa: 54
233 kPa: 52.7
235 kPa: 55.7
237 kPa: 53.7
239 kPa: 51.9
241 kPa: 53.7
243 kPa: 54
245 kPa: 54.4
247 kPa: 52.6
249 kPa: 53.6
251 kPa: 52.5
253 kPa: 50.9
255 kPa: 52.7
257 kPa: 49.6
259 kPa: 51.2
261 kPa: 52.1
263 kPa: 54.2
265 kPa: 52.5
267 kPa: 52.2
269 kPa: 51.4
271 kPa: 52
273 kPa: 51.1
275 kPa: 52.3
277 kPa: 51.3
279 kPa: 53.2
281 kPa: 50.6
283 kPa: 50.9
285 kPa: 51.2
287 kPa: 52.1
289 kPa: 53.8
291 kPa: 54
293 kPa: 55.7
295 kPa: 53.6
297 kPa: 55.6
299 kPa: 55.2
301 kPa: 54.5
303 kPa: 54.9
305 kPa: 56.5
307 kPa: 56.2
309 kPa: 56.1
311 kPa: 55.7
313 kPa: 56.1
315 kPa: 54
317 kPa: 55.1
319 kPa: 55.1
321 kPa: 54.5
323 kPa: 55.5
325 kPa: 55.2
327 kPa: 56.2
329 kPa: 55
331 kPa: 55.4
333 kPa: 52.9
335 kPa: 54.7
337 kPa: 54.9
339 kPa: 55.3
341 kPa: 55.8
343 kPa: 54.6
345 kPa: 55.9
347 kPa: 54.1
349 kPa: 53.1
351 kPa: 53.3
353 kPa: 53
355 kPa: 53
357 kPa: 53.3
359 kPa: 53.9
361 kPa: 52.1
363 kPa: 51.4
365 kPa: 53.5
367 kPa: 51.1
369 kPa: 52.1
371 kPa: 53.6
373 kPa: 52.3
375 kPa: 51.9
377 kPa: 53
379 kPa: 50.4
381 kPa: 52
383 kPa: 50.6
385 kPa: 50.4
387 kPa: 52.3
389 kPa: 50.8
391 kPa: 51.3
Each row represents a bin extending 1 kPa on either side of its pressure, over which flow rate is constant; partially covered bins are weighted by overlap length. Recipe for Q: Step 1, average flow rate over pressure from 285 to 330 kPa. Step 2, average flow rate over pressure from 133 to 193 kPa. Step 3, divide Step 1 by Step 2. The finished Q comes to 0.98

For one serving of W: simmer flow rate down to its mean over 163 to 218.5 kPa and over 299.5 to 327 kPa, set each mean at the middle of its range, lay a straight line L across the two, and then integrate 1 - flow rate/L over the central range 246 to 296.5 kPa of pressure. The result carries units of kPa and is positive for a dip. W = 2.3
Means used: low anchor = 53.7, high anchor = 55.4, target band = 52.3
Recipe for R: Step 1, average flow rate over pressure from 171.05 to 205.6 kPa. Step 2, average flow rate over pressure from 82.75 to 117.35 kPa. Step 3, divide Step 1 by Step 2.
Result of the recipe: 1.38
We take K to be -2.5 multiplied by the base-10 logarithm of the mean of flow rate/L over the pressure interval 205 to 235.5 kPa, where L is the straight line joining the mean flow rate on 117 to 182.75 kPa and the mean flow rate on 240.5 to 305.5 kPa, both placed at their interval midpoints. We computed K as 0.02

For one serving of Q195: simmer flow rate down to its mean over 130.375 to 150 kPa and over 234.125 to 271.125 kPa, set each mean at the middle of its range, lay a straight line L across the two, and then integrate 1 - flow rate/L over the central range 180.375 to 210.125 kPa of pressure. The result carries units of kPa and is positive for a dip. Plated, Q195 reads 1.6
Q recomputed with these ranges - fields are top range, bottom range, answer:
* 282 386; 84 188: 1.06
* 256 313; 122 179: 0.94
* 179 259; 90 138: 1.11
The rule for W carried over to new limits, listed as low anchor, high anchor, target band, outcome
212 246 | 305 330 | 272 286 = 0.8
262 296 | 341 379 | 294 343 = -2.2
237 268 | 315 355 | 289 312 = -0.6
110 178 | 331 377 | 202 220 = 0.6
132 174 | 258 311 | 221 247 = 0.6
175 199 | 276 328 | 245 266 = 0.7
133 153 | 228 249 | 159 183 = 1.4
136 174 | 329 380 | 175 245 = 2.5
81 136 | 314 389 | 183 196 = -1.4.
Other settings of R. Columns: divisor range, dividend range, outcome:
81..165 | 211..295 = 1.07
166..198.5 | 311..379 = 1.00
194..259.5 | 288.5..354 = 1.03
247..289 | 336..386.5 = 1.02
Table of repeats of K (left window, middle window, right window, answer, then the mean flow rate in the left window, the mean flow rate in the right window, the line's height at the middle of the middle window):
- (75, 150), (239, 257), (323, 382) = -0.029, 48.6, 53.6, 51.4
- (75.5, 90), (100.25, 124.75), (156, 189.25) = -0.098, 41.7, 54.2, 45.8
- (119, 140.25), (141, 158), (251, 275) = 0.030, 59.1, 51.9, 58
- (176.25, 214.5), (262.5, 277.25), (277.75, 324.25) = 0.041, 53.5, 54.3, 54.1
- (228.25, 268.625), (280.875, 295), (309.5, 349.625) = 0.022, 52.8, 55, 53.9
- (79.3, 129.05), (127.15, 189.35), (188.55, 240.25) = -0.173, 43.3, 53.4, 48.3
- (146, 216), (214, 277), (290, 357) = 0.033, 54.1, 54.8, 54.4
